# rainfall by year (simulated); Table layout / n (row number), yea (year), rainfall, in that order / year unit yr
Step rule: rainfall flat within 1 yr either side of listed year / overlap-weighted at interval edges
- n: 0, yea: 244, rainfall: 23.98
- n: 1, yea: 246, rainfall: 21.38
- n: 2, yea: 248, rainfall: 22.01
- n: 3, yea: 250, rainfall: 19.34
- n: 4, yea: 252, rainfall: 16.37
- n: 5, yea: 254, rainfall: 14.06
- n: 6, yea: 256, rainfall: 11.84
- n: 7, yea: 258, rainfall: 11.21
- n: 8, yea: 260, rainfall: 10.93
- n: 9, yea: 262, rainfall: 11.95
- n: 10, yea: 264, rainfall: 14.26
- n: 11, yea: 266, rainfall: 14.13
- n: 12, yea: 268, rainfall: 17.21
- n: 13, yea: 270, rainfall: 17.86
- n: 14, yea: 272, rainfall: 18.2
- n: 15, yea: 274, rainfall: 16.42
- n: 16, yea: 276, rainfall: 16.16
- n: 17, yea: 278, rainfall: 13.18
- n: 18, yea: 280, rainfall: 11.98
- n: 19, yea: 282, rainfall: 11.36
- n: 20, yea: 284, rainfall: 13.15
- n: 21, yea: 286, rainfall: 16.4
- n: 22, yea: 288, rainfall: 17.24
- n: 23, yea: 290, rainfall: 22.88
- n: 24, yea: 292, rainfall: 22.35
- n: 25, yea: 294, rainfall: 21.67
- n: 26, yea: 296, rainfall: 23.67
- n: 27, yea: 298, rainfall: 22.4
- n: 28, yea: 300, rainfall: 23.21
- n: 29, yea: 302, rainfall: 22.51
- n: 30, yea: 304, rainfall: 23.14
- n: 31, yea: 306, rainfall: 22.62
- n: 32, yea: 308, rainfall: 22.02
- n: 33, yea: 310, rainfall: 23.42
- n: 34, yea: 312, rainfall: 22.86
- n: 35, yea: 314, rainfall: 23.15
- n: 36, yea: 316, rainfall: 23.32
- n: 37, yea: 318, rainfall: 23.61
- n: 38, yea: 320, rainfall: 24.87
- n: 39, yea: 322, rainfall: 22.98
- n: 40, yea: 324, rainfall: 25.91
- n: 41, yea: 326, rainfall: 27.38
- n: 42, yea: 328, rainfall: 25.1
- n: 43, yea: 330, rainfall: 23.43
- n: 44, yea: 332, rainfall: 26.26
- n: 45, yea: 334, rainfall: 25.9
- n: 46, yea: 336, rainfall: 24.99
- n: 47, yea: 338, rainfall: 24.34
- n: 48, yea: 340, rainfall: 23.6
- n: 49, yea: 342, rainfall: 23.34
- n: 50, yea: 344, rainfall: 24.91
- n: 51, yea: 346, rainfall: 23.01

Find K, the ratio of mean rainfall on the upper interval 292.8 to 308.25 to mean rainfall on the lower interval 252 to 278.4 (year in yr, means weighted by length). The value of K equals 1.56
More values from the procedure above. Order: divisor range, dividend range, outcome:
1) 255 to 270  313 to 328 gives 1.83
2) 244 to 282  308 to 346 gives 1.56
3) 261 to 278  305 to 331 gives 1.53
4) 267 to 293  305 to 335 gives 1.47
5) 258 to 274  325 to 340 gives 1.71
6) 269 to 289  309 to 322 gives 1.55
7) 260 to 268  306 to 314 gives 1.68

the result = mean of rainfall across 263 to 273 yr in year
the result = 16.3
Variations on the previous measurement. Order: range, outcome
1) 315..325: 24.1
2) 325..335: 25.6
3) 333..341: 24.7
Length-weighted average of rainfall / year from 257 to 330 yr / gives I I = 19.5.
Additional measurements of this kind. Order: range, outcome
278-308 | 19.5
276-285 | 12.8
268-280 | 16.1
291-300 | 22.6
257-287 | 14.3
